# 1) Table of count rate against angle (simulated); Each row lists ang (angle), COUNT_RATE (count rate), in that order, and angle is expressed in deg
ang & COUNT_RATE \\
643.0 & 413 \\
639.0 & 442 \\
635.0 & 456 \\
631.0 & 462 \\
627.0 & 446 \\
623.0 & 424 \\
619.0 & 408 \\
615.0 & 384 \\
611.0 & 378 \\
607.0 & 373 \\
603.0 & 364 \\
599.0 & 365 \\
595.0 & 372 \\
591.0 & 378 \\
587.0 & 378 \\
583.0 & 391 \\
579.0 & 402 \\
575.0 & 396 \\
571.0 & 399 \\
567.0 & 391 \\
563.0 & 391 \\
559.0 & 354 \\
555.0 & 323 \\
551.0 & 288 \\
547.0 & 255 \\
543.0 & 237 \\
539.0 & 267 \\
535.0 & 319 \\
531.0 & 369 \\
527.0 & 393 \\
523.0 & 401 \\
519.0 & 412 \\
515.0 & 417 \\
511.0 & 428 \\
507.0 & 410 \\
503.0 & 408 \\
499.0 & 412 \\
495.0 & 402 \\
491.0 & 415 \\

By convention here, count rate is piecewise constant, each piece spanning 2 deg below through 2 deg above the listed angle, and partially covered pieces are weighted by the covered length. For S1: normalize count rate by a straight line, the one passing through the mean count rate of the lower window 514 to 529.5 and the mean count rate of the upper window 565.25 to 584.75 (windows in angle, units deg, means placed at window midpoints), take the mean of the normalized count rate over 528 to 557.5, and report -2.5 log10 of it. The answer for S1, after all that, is 0.32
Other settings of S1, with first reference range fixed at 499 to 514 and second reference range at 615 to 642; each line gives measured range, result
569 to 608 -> 0.12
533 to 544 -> 0.45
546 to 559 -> 0.37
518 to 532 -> 0.06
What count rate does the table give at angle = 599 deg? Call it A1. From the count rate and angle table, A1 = 365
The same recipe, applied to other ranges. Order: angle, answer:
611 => 378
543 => 237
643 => 413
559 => 354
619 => 408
